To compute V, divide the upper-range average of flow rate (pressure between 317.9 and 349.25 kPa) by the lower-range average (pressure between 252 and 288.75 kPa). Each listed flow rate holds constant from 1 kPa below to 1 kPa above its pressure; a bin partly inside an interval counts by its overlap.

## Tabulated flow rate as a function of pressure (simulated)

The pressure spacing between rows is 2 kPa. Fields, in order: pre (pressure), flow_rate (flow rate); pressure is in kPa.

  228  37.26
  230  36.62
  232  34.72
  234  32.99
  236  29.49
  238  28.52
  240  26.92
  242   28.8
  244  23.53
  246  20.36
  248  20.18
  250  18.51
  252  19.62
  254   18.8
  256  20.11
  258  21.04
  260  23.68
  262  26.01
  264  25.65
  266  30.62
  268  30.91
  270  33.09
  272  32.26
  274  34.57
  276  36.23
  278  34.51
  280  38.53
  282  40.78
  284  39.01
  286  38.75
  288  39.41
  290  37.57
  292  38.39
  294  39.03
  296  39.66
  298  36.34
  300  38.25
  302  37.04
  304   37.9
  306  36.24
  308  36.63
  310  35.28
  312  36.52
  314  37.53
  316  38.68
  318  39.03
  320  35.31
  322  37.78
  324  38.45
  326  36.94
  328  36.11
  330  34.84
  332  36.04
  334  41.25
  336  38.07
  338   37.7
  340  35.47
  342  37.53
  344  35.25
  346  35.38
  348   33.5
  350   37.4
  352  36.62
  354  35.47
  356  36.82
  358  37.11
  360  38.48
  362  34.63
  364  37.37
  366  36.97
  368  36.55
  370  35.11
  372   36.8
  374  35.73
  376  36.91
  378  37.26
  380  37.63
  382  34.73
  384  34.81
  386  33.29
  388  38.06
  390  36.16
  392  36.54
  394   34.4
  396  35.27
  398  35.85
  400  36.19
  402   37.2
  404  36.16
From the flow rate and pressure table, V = 1.19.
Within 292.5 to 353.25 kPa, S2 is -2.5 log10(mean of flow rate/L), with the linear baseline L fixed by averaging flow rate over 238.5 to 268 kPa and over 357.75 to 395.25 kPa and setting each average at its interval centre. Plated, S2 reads -0.21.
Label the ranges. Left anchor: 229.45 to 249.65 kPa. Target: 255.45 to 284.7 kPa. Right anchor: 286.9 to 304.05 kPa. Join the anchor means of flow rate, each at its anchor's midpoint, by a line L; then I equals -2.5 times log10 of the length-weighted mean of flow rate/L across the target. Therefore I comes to 0.08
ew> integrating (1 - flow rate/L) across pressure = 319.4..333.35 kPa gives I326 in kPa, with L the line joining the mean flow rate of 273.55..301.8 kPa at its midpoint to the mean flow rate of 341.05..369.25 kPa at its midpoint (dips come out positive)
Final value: 0.1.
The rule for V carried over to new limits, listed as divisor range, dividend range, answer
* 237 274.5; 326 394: 1.44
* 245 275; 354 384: 1.46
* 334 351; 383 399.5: 0.97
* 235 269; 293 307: 1.56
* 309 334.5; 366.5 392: 0.97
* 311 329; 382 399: 0.95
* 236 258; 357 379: 1.61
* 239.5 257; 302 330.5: 1.70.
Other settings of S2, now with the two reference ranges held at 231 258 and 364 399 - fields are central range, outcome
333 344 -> -0.16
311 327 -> -0.21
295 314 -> -0.24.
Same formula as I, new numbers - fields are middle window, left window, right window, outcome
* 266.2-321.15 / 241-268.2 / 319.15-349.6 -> -0.24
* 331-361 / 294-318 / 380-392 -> -0.01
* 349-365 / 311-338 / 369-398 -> 0.00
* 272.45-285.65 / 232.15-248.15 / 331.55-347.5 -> -0.20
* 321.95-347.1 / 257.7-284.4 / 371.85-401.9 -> -0.08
